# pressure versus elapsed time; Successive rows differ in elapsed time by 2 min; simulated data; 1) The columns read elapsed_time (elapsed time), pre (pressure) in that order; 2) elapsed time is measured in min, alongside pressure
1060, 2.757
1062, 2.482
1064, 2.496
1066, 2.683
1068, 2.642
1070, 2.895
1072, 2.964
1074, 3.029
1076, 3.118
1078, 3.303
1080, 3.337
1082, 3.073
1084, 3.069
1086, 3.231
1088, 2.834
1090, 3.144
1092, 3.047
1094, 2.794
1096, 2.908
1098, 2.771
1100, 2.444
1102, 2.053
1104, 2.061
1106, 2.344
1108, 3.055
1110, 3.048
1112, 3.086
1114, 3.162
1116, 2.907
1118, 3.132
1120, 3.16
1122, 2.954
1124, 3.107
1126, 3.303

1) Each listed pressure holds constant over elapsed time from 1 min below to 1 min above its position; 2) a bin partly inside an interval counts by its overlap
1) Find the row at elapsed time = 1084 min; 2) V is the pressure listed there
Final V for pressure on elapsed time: 3.069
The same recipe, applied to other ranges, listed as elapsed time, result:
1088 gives 2.834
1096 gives 2.908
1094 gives 2.794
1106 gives 2.344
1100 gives 2.444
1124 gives 3.107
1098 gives 2.771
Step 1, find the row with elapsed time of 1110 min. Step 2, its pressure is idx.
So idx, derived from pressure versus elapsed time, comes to 3.048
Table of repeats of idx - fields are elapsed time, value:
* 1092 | 3.047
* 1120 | 3.16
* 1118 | 3.132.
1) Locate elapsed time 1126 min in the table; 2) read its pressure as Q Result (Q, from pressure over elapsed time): 3.303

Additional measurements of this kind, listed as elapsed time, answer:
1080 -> 3.337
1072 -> 2.964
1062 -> 2.482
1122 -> 2.954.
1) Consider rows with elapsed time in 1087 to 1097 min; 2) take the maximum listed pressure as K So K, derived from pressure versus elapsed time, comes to 3.144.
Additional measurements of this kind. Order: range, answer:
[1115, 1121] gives 3.16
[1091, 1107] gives 3.047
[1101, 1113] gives 3.086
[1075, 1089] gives 3.337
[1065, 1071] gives 2.895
